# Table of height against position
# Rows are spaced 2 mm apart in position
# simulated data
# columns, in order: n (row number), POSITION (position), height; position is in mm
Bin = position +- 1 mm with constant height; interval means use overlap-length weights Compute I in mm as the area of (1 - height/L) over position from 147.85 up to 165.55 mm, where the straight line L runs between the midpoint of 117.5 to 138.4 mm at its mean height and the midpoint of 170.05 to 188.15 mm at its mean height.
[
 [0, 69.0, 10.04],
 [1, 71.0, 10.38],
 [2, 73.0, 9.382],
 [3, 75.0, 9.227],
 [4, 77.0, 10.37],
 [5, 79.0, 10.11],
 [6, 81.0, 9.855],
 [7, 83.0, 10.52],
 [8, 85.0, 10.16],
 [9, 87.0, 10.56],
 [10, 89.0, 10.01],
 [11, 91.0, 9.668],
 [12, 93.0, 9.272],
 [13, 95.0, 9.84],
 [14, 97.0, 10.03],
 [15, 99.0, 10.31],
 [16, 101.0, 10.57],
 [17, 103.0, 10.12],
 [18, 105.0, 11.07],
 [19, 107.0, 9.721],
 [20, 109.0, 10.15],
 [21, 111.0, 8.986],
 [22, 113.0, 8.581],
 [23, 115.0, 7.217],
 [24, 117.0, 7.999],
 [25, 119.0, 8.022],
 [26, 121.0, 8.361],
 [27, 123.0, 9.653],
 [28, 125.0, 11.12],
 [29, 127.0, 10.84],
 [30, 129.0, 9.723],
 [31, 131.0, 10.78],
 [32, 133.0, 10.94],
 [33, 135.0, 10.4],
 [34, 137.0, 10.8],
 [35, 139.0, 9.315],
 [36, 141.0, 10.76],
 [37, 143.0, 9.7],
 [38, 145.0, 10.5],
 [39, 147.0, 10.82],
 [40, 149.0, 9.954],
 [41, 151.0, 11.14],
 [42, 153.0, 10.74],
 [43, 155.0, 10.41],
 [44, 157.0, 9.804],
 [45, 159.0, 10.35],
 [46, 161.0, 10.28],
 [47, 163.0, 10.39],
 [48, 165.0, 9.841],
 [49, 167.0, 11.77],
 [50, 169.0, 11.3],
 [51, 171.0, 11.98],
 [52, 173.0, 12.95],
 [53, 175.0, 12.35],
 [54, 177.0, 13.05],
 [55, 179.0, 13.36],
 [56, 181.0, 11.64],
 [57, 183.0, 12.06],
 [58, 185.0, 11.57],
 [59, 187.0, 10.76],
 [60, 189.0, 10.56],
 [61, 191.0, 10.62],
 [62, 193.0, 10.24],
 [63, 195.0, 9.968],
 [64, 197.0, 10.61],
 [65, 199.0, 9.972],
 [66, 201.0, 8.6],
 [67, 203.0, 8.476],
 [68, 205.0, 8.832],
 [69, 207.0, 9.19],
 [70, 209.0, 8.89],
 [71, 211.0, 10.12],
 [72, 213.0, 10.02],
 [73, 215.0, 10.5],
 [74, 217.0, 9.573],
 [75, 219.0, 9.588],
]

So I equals 1.4 mm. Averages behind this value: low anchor 10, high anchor 12.2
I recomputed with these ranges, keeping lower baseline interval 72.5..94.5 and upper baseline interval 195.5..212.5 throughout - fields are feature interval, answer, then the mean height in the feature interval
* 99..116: 0.39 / 9.6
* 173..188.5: -4.30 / 12.1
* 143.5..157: -1.23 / 10.5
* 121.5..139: -1.23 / 10.4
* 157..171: -1.66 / 10.7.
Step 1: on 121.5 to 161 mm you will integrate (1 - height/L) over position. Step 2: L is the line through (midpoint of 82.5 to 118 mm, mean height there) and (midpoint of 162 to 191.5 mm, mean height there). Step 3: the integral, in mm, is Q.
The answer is 1.28 mm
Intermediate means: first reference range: 9.7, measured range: 10.4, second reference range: 11.6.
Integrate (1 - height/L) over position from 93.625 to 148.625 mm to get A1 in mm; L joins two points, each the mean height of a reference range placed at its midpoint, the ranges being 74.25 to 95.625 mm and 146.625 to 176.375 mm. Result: 3.1 mm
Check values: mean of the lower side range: 9.97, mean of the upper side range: 11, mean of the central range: 9.86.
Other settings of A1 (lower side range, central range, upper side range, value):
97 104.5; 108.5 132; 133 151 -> 2.46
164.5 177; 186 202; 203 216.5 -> 0.47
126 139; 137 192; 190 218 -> -4.99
